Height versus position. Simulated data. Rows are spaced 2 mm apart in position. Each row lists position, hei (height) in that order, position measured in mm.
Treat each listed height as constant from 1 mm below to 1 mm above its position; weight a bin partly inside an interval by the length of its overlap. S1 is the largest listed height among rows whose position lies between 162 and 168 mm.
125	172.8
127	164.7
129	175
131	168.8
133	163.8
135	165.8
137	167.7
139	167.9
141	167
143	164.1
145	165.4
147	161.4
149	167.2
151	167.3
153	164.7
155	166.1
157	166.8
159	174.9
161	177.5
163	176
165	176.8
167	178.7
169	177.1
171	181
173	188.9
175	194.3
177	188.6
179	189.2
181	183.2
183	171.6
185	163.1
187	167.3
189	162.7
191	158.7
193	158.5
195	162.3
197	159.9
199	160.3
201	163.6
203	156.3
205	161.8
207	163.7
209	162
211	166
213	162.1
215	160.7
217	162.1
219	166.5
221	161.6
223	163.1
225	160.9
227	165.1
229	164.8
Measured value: 178.7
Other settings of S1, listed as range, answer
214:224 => 166.5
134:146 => 167.9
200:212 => 166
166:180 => 194.3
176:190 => 189.2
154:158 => 166.8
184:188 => 167.3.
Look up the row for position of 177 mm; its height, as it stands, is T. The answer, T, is 188.6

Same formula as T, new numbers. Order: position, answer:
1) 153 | 164.7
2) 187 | 167.3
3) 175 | 194.3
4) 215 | 160.7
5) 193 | 158.5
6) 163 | 176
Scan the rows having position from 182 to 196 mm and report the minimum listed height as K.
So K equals 158.5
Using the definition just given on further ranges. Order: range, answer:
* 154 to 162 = 166.1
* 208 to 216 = 160.7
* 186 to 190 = 162.7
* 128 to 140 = 163.8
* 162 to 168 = 176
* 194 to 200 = 159.9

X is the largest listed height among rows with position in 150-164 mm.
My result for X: 177.5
